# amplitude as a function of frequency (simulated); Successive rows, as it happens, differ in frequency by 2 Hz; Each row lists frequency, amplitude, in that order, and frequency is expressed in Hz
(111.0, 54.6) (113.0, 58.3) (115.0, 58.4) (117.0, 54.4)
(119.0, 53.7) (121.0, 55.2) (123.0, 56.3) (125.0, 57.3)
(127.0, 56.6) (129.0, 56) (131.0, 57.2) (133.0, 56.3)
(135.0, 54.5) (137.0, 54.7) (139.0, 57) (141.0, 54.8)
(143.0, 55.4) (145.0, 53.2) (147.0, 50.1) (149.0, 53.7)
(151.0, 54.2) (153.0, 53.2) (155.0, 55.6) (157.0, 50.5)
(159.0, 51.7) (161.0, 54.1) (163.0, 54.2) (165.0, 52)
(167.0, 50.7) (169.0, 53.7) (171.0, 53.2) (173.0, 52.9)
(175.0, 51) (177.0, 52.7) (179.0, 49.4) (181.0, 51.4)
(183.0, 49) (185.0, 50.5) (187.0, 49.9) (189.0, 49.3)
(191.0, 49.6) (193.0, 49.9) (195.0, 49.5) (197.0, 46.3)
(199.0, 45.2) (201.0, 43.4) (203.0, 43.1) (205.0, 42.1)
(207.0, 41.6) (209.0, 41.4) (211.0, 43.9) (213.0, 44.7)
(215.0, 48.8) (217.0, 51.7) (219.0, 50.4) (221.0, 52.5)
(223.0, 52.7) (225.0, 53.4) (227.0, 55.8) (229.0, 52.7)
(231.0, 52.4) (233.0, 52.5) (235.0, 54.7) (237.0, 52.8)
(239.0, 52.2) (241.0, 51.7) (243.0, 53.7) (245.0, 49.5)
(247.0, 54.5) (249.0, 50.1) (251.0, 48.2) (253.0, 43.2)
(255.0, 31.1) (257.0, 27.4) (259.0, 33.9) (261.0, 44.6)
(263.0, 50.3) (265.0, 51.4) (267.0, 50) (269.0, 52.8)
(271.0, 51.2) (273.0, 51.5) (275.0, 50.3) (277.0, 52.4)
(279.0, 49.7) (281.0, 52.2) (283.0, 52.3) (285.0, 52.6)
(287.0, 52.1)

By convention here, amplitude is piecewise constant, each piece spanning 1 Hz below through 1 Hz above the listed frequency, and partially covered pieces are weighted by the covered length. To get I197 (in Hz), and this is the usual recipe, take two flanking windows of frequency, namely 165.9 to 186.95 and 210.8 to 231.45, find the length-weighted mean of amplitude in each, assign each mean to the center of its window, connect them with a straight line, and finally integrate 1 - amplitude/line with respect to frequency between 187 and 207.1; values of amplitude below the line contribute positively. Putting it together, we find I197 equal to 1.9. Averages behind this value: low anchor 51.4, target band 46.4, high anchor 51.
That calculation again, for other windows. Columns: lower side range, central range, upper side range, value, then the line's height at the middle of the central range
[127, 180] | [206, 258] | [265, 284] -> 3.6 Hz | 52.2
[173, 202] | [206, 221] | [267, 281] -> 1.0 Hz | 49.8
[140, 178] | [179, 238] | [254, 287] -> 1.6 Hz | 50.4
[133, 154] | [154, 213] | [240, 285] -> 3.4 Hz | 52.1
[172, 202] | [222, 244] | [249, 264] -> -4.9 Hz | 43.5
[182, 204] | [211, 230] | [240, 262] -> -2.0 Hz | 46.2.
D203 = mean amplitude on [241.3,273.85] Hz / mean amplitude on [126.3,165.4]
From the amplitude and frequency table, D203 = 0.86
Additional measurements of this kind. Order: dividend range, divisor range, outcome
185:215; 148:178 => 0.87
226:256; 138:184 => 0.95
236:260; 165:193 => 0.90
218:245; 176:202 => 1.08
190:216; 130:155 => 0.83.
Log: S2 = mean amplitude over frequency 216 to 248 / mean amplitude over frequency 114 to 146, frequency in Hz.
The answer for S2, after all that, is 0.95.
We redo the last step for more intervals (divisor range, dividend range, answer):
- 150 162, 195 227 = 0.89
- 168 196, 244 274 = 0.90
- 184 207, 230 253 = 1.10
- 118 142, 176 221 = 0.85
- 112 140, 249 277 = 0.81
